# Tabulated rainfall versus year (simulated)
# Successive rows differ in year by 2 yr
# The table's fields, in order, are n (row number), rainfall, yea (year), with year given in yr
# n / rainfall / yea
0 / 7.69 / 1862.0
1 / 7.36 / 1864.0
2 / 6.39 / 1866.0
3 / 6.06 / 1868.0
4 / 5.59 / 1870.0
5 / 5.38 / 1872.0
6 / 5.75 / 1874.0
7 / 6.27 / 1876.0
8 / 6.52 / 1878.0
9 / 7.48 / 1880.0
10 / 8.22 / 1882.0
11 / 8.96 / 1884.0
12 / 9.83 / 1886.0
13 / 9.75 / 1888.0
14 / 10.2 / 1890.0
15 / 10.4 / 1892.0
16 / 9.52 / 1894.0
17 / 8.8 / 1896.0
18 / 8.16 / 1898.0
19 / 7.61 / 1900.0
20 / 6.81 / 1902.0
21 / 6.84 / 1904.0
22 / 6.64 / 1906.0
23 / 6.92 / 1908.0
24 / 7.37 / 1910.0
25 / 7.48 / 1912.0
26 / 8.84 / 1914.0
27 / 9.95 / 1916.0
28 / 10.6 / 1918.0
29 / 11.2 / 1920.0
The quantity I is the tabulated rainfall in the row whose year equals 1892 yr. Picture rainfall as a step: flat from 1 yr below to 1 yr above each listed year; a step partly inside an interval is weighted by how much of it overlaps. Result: 10.4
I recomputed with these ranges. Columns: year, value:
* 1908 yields 6.92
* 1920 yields 11.2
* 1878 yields 6.52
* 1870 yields 5.59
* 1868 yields 6.06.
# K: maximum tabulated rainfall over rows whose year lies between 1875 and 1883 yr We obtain 8.22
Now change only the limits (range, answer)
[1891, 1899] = 10.4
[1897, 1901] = 8.16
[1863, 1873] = 7.36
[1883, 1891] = 10.2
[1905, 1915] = 8.84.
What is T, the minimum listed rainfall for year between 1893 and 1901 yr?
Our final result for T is 7.61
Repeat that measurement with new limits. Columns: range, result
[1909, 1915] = 7.37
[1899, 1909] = 6.64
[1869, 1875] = 5.38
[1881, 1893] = 8.22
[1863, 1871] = 5.59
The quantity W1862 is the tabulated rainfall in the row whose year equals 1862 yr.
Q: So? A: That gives 7.69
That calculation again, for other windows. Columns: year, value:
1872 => 5.38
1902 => 6.81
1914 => 8.84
